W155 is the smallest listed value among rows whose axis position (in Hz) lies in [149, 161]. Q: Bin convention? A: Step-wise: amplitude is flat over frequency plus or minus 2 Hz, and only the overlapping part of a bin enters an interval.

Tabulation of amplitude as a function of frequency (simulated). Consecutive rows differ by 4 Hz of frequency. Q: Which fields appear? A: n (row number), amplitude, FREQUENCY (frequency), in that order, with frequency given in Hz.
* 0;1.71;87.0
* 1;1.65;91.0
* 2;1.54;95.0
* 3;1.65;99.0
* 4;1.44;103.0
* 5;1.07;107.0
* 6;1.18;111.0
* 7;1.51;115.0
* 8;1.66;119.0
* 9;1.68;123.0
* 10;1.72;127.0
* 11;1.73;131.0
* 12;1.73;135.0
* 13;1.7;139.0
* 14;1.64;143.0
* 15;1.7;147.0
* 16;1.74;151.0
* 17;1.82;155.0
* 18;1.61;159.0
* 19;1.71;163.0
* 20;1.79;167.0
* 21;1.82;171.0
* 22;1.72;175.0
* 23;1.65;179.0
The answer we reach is 1.61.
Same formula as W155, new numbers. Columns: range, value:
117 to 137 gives 1.66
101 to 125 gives 1.07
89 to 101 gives 1.54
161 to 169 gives 1.71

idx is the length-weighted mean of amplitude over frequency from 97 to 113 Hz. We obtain 1.33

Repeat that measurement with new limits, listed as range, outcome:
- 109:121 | 1.45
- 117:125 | 1.67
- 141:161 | 1.7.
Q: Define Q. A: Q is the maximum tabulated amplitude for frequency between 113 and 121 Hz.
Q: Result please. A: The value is 1.66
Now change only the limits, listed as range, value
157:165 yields 1.71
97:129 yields 1.72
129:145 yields 1.73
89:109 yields 1.65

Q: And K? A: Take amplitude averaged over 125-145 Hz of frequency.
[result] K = 1.7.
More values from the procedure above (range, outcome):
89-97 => 1.59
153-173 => 1.75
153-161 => 1.72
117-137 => 1.7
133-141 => 1.71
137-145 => 1.67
